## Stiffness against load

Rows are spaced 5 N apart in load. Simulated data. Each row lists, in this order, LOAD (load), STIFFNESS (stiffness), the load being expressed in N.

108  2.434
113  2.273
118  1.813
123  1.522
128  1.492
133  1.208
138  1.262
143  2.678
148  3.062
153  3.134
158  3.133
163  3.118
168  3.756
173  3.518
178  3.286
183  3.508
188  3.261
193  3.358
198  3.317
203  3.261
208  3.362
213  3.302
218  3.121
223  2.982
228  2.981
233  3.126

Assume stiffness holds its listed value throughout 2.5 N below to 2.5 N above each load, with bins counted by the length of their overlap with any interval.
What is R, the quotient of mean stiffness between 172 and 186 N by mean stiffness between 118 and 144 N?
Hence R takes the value 2.15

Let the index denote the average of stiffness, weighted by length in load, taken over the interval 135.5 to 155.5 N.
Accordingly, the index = 2.53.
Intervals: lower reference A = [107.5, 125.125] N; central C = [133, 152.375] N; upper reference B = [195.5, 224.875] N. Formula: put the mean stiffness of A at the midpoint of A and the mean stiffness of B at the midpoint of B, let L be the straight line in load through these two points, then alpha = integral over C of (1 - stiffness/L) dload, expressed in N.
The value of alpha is 0.7 N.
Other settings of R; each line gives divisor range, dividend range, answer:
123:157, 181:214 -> 1.56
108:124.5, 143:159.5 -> 1.54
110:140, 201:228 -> 1.97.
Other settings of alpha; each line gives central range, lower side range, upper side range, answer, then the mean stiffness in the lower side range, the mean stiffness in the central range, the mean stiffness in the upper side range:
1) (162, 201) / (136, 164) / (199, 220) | -5.00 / 2.74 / 3.4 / 3.27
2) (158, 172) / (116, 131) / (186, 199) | -4.07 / 1.59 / 3.39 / 3.31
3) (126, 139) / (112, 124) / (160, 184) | 5.44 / 1.86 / 1.32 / 3.43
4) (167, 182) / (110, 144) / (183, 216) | -3.99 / 1.72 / 3.5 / 3.32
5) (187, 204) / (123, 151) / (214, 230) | -3.81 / 1.92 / 3.31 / 3.06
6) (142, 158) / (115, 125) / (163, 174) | -0.99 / 1.71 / 3.01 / 3.54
